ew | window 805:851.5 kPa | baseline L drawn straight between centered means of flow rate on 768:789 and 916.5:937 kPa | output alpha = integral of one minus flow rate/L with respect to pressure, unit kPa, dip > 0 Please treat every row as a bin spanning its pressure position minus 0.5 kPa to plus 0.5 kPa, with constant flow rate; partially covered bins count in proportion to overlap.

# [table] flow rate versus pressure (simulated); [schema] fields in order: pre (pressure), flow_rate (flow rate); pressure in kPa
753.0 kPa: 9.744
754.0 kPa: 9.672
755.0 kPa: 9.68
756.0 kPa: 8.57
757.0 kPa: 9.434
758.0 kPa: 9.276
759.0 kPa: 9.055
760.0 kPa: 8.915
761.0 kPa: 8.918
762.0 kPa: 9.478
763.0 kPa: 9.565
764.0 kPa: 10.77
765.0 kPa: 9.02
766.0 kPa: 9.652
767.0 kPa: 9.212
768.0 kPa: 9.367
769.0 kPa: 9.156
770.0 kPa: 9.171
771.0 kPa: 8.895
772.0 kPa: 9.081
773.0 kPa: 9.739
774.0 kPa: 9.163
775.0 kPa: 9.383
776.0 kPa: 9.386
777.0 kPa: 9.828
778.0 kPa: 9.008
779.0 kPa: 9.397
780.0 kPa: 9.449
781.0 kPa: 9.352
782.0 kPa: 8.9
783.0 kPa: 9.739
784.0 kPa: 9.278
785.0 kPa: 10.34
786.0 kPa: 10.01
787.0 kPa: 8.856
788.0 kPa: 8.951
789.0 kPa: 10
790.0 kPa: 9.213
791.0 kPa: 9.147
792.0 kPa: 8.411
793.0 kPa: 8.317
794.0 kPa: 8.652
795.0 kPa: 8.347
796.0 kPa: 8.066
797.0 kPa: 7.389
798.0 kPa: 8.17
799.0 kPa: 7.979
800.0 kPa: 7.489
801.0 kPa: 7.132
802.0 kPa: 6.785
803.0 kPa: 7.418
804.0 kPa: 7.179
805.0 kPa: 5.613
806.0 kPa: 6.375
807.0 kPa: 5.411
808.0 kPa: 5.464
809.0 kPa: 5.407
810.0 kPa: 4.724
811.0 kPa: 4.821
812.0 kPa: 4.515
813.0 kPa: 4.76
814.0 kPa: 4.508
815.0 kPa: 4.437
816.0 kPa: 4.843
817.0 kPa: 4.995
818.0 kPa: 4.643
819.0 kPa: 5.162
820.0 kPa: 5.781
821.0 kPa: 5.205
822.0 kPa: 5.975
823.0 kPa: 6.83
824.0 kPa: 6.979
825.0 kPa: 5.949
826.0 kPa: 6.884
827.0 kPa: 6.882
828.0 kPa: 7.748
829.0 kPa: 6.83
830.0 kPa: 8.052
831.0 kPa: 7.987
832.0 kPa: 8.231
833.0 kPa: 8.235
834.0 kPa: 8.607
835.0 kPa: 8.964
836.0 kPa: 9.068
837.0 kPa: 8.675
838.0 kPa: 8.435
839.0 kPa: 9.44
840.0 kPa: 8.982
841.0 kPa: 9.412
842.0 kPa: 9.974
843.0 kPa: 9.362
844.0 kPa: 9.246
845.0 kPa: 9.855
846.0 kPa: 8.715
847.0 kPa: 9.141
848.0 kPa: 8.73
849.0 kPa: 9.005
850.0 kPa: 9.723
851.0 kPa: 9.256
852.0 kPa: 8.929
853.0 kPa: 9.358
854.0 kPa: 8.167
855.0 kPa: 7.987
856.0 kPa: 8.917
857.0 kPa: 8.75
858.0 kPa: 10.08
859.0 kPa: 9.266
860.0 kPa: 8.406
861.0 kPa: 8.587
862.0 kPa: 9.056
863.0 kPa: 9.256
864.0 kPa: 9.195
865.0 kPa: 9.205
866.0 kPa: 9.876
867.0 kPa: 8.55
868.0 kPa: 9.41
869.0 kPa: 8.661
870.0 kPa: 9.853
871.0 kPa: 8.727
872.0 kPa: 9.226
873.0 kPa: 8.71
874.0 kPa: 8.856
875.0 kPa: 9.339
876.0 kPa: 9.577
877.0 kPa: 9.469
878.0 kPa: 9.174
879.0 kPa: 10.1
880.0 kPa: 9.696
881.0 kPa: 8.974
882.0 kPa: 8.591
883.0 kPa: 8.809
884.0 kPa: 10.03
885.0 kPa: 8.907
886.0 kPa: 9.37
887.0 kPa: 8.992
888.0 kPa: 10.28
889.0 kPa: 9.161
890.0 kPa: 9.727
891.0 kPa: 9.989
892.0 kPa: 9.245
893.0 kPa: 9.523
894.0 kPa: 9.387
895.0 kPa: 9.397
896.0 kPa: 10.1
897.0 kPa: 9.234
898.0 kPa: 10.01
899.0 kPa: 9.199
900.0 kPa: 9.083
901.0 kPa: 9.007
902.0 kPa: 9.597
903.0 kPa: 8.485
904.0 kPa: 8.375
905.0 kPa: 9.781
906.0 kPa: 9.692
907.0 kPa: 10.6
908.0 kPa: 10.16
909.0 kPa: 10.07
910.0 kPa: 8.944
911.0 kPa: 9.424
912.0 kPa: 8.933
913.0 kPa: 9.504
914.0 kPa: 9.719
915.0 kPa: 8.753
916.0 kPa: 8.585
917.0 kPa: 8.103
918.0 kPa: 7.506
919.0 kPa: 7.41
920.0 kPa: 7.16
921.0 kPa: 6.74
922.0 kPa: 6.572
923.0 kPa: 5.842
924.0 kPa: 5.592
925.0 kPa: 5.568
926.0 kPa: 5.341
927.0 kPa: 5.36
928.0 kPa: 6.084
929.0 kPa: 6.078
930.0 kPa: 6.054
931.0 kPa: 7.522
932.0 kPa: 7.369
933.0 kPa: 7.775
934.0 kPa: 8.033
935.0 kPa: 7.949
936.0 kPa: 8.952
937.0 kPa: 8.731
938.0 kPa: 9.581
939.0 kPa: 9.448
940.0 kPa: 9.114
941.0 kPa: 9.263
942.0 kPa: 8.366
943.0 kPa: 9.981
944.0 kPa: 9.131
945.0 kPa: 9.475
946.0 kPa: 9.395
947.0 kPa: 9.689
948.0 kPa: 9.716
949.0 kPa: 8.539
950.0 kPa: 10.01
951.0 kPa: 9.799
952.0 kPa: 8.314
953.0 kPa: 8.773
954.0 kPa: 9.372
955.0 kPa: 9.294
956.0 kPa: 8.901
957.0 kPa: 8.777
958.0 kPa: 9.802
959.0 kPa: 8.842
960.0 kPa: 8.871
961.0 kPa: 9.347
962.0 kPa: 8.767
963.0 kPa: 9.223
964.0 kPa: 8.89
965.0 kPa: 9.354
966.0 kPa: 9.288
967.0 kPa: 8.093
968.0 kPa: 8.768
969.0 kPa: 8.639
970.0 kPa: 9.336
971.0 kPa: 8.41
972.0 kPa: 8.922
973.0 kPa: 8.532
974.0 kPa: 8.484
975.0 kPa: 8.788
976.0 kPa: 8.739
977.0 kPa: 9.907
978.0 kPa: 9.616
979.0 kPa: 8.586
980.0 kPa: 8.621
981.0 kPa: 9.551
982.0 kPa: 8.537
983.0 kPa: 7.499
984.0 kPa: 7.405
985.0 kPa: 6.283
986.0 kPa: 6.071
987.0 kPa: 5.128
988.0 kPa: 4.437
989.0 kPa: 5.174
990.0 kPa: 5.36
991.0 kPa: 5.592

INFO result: 7.0 kPa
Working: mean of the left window 9.37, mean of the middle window 7.2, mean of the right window 6.9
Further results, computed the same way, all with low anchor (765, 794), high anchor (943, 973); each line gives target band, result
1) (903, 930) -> 3.7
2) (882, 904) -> -0.5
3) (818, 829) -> 3.5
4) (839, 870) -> 0.3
